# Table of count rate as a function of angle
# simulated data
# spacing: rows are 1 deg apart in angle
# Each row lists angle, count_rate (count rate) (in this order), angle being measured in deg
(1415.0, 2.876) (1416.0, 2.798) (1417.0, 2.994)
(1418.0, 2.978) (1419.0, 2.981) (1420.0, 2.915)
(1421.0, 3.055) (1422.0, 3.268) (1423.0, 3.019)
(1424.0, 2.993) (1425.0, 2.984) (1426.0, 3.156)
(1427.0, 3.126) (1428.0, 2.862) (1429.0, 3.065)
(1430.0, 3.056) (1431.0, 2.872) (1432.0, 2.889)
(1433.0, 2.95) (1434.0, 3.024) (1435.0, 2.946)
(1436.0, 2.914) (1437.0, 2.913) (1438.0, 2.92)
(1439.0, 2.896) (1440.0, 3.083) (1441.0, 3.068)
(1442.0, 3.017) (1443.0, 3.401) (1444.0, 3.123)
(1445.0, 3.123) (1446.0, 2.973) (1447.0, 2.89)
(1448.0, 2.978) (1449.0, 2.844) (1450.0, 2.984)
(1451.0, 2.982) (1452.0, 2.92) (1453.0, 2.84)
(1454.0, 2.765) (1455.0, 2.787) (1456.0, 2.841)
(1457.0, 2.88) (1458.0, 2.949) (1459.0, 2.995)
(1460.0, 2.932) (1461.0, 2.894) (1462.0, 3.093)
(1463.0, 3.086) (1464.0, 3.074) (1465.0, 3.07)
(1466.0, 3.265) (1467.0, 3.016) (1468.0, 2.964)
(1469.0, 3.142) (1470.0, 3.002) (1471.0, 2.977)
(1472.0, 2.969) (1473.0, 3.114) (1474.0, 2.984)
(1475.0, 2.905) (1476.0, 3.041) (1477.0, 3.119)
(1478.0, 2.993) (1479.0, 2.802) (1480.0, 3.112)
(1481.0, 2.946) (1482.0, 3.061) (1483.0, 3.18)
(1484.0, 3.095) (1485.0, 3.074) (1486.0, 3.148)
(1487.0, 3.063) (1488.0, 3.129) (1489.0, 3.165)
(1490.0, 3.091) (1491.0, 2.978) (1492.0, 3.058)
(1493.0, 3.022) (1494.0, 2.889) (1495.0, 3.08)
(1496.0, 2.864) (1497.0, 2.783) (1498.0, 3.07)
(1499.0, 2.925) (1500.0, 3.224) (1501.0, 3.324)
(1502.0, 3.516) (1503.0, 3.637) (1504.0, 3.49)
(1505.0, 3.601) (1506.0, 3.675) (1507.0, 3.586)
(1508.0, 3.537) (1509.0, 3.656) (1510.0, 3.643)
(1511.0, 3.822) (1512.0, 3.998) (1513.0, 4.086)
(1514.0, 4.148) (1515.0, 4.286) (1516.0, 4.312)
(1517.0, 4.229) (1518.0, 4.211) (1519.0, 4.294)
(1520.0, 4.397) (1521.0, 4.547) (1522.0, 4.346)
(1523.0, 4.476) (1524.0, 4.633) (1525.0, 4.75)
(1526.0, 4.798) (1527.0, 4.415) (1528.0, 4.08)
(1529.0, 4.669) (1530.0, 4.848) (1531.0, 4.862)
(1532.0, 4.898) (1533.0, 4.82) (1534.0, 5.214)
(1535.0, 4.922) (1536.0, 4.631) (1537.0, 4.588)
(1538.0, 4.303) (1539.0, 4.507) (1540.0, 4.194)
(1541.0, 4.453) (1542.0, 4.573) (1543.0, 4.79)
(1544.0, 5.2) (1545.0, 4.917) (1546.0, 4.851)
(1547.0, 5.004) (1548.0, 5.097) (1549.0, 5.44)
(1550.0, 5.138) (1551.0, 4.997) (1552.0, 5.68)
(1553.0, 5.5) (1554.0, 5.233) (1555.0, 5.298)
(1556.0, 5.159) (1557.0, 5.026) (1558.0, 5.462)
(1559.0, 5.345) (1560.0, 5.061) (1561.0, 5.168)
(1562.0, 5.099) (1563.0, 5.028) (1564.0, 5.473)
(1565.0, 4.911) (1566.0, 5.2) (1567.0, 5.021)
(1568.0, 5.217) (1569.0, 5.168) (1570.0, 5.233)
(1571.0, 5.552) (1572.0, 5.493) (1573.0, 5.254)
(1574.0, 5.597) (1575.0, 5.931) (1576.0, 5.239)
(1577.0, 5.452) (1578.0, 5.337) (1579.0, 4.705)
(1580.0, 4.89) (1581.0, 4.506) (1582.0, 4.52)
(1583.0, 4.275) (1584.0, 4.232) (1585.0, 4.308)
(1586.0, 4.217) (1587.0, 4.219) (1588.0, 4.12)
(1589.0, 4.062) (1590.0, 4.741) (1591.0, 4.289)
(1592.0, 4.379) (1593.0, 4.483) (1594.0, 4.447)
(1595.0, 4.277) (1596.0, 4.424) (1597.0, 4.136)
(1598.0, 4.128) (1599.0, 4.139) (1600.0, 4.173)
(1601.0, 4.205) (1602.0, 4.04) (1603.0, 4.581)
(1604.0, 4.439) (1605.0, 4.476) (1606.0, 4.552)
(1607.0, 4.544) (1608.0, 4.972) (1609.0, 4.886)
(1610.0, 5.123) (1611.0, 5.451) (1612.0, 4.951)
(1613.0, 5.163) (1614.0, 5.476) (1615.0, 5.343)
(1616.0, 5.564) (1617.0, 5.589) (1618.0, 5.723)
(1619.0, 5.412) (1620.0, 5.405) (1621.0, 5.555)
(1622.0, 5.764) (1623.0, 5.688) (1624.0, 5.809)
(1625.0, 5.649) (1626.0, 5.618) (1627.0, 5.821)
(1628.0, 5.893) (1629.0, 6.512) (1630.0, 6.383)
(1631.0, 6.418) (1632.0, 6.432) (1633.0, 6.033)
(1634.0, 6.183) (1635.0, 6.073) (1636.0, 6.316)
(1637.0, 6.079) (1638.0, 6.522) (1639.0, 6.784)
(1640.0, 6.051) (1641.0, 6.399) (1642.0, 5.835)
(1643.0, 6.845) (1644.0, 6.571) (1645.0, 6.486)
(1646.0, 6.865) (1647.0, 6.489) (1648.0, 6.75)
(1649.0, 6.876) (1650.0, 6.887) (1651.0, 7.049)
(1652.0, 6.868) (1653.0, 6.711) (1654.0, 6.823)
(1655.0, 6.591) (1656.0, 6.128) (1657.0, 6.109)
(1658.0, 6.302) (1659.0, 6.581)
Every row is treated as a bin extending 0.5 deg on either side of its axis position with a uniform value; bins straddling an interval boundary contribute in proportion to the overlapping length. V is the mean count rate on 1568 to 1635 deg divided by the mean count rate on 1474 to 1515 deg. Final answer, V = 1.55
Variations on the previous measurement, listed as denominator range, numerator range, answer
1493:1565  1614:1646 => 1.37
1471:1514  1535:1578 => 1.58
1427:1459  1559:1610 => 1.60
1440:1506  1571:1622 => 1.57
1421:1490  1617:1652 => 2.06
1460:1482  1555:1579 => 1.74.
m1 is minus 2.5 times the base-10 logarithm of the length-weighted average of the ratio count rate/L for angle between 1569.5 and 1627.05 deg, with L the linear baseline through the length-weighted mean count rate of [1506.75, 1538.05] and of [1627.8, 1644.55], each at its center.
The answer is 0.16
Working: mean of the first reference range 4.38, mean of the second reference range 6.32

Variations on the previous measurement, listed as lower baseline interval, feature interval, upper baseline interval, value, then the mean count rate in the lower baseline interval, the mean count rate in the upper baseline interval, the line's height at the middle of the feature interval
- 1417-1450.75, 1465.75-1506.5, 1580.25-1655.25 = 0.19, 3.01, 5.43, 3.7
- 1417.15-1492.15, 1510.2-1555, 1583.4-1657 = -0.12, 3.01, 5.49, 4.18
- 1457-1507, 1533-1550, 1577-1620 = -0.23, 3.1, 4.67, 3.9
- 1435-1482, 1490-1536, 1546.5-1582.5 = 0.06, 2.99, 5.21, 4.13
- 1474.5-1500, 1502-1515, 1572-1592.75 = -0.10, 3.03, 4.73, 3.41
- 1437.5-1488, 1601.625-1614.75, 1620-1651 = 0.19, 3.01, 6.25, 5.74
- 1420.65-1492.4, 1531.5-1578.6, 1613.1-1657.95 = -0.08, 3.01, 6.18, 4.76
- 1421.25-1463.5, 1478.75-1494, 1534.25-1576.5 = 0.24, 2.98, 5.09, 3.81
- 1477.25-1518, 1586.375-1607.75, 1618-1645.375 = 0.24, 3.37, 6.09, 5.38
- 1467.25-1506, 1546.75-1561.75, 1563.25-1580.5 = -0.09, 3.1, 5.27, 4.82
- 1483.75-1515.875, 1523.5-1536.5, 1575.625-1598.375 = -0.25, 3.38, 4.49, 3.76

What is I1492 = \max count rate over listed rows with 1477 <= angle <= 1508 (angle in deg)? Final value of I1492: 3.675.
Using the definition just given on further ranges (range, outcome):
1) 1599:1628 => 5.893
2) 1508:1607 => 5.931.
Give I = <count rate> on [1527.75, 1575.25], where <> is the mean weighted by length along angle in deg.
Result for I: 5.04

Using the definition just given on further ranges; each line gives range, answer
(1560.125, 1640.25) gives 5.15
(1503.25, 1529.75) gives 4.14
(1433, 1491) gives 3.01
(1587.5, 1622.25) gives 4.76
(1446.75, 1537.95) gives 3.51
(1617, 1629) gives 5.7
